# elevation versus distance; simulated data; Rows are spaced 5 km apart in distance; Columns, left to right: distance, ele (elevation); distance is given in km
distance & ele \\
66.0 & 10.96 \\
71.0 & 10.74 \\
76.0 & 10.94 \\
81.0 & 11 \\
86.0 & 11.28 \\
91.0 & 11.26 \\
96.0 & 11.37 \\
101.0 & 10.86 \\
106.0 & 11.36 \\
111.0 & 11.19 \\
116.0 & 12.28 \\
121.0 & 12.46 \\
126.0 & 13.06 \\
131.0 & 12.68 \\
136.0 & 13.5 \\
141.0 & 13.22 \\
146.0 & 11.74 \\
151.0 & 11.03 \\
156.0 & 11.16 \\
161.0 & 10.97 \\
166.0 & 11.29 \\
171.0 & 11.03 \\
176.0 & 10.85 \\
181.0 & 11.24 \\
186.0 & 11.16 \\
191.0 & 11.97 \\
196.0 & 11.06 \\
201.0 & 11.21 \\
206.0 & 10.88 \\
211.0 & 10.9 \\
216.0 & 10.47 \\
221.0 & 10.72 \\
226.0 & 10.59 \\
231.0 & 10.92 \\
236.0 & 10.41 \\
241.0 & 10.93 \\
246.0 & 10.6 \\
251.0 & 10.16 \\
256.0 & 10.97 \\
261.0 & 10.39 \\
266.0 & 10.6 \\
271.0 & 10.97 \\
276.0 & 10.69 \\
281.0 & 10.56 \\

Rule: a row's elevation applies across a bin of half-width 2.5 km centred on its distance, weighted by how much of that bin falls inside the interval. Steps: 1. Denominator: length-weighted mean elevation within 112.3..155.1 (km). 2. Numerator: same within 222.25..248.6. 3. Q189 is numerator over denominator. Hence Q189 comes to 0.86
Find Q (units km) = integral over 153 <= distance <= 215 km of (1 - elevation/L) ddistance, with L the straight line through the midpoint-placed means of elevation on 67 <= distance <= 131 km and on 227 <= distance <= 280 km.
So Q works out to -0.46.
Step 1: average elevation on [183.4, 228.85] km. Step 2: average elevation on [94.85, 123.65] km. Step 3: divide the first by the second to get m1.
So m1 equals 0.95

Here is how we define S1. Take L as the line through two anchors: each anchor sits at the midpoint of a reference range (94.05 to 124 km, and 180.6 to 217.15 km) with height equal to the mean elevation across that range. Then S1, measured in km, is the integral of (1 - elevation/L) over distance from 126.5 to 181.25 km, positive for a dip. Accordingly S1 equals -1.9 km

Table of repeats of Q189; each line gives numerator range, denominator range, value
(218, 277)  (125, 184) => 0.91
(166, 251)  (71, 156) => 0.93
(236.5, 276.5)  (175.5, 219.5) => 0.96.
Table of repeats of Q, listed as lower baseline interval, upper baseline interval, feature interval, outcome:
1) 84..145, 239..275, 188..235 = 0.63 km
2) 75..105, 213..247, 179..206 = -1.23 km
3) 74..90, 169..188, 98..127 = -1.86 km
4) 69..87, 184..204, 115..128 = -1.76 km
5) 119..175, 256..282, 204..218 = 0.67 km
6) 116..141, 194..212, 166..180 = 0.88 km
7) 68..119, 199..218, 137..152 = -1.58 km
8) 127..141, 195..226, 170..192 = 0.92 km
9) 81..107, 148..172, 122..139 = -2.86 km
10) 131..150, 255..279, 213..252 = 2.13 km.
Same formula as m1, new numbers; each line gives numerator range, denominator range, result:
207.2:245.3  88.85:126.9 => 0.92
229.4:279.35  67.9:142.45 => 0.90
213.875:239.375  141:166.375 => 0.93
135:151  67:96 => 1.13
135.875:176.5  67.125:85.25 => 1.06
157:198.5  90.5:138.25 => 0.93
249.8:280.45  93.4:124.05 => 0.92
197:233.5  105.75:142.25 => 0.87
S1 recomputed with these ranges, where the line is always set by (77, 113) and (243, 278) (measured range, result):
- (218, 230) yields 0.08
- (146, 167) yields -0.38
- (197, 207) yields -0.23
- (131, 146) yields -2.64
